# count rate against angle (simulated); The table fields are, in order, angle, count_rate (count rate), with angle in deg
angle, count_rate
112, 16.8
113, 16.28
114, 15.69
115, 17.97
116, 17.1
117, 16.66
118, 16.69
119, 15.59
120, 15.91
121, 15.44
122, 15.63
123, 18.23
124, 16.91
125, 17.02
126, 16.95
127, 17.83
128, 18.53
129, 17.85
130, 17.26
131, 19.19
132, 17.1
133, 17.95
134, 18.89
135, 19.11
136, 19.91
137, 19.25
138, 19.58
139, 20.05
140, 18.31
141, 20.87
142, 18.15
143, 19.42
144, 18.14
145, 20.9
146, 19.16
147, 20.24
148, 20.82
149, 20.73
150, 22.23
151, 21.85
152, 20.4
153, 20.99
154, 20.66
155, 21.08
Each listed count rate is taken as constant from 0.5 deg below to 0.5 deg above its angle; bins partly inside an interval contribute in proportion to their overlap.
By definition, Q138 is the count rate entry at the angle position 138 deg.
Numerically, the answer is 19.58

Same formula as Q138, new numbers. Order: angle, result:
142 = 18.15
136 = 19.91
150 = 22.23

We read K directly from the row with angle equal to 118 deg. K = 16.69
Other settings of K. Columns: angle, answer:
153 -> 20.99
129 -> 17.85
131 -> 19.19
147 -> 20.24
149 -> 20.73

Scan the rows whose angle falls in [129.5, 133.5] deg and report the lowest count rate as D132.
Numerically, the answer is 17.1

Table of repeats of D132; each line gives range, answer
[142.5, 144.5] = 18.14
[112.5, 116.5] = 15.69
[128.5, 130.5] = 17.26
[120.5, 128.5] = 15.44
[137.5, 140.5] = 18.31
